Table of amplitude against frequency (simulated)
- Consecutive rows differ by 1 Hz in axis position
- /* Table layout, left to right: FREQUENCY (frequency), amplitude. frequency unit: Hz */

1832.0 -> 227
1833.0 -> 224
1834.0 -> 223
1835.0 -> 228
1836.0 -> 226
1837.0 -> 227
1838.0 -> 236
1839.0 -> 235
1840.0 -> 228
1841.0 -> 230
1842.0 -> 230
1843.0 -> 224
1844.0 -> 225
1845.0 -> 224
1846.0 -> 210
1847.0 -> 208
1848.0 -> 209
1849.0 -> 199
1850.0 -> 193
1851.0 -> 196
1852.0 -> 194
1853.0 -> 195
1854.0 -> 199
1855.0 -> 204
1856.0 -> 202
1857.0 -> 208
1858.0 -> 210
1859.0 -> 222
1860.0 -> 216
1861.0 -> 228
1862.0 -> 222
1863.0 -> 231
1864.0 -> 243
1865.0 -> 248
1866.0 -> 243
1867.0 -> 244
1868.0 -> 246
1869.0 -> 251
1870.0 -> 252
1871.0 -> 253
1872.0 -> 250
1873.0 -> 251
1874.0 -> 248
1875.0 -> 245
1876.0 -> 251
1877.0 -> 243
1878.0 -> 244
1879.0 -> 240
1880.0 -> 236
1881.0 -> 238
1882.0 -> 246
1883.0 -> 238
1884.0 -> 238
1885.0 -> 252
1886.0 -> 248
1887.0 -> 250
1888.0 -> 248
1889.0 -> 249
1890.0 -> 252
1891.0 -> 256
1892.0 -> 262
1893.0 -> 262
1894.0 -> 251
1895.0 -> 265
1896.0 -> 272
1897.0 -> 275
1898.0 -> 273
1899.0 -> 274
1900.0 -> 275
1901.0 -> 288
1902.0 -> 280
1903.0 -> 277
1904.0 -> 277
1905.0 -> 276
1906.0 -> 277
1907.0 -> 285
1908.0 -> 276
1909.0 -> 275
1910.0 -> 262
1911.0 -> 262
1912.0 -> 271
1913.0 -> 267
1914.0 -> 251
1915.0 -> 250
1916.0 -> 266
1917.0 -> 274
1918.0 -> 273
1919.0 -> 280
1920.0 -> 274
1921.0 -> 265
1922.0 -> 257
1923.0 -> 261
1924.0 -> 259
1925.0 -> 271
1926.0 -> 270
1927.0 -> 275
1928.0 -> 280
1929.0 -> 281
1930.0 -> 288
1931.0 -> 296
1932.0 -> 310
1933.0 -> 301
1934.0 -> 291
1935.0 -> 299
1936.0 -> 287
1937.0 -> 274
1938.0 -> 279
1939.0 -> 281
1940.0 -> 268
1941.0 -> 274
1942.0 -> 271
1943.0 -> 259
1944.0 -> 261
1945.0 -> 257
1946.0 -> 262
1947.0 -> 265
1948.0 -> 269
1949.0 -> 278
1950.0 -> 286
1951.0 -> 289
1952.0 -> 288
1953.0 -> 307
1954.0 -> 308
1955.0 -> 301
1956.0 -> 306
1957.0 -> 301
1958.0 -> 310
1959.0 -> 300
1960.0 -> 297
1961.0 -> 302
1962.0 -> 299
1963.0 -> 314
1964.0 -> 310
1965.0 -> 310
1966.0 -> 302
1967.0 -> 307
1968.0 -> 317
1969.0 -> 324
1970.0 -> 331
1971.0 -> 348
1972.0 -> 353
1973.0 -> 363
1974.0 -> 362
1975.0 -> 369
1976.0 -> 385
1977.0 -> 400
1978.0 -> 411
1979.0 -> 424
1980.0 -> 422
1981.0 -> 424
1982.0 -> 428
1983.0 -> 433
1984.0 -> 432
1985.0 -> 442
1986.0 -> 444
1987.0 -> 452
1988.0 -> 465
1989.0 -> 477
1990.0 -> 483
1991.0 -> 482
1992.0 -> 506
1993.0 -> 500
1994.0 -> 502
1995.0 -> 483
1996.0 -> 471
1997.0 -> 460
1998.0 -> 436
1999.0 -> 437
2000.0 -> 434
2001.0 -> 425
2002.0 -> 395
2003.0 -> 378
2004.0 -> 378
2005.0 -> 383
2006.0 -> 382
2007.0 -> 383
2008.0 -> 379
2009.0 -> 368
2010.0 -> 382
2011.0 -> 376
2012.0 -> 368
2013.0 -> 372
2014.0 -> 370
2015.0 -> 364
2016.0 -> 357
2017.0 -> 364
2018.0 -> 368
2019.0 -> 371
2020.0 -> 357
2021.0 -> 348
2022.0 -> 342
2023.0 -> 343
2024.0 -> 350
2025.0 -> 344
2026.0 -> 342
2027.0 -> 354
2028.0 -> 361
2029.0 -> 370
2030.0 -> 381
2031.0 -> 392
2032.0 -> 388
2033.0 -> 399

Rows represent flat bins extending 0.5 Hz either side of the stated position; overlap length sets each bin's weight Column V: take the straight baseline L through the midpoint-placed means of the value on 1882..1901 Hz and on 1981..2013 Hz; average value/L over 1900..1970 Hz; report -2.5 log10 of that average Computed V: 0.16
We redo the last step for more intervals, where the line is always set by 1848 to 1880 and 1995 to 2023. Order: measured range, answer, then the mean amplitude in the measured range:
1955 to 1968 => 0.10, 305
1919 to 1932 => 0.08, 275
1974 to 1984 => -0.15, 409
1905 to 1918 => 0.05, 268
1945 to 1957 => 0.13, 286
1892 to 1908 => -0.02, 274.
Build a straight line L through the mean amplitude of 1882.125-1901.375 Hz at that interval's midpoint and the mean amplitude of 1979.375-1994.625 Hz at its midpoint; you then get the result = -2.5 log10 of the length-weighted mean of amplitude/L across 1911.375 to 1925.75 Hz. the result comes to 0.19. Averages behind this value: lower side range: 259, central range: 266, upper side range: 459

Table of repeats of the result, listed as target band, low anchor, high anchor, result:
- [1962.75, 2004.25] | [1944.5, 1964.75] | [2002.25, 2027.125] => -0.236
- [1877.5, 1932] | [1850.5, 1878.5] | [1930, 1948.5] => -0.038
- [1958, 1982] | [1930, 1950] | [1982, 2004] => 0.091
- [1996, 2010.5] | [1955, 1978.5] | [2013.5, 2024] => -0.156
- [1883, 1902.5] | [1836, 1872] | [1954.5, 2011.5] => 0.049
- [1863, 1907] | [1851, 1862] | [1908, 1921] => -0.082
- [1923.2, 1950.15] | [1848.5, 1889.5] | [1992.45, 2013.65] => 0.167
